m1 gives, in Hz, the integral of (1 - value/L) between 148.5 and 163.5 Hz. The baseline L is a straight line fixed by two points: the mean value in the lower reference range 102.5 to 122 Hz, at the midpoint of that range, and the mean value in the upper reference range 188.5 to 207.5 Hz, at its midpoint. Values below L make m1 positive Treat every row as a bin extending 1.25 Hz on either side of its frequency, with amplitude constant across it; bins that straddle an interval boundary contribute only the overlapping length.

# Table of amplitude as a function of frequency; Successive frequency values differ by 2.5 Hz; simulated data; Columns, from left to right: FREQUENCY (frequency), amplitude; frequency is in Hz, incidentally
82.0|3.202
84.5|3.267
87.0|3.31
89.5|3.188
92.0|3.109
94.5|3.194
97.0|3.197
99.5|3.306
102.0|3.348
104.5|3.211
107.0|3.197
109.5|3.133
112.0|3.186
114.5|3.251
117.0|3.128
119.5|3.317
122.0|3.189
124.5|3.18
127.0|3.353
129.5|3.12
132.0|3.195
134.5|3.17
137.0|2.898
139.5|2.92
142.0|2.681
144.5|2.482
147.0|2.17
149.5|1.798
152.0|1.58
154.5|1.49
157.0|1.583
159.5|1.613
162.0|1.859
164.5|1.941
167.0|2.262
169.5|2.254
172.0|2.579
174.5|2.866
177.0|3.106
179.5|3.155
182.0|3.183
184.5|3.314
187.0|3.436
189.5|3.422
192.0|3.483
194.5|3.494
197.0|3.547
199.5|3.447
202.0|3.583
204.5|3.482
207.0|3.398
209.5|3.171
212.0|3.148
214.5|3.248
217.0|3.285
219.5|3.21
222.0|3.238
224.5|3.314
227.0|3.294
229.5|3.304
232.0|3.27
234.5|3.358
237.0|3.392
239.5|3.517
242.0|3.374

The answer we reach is 7.6 Hz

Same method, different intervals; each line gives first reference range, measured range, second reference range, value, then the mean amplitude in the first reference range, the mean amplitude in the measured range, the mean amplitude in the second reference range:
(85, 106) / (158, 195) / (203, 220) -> 5.6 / 3.23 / 2.78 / 3.28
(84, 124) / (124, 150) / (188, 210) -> 3.7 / 3.22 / 2.83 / 3.46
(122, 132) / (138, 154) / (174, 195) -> 4.9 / 3.21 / 2.24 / 3.28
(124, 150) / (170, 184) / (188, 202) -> 1.4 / 2.83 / 2.96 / 3.49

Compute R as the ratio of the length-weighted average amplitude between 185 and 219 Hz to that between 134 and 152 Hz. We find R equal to 1.36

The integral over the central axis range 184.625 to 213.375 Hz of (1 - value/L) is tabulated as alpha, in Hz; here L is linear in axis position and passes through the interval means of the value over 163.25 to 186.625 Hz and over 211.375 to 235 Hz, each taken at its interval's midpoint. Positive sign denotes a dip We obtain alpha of -3.8 Hz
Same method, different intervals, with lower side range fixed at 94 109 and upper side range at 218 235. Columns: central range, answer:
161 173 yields 3.99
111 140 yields 0.73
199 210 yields -0.53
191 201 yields -0.69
